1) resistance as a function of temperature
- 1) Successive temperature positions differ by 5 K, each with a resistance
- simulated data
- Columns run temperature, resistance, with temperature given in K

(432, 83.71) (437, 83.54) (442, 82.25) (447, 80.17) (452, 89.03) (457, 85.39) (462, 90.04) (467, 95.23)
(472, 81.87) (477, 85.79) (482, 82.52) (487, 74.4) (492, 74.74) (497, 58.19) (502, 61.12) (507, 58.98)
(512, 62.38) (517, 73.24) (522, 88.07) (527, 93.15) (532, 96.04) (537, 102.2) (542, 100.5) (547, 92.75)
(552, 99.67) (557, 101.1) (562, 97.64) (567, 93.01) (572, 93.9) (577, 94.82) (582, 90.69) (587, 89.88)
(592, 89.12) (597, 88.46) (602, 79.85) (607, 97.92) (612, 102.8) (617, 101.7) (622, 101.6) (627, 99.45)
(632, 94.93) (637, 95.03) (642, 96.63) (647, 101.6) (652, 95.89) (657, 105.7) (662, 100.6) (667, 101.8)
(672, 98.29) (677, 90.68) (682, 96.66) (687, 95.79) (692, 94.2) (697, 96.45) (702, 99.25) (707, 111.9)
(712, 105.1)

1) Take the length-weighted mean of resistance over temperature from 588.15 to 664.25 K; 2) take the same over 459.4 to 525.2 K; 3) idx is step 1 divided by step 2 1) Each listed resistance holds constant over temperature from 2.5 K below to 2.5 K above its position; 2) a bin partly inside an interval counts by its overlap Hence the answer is 1.3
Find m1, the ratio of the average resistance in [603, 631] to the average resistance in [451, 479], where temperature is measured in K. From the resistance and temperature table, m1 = 1.13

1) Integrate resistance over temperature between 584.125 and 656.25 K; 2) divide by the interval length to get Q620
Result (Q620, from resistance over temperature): 95.6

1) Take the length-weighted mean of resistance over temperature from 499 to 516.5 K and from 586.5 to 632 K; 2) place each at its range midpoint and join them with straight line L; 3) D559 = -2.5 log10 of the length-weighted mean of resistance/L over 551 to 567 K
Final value -0.24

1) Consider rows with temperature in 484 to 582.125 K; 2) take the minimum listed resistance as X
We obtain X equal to 58.19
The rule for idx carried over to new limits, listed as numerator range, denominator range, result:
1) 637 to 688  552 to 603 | 1.06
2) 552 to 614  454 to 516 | 1.23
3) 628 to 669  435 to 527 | 1.26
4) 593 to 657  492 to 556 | 1.17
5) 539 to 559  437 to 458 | 1.17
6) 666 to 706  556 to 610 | 1.05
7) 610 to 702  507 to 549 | 1.13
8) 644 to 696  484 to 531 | 1.35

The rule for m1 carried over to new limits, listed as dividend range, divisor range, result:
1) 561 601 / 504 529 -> 1.23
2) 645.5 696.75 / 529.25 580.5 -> 1.01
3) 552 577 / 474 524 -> 1.34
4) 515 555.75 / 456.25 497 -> 1.14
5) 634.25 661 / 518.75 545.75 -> 1.04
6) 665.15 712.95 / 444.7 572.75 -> 1.16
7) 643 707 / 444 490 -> 1.16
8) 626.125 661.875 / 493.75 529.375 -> 1.39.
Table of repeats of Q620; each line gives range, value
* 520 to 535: 92.9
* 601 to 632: 97.9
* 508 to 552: 88.2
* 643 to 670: 101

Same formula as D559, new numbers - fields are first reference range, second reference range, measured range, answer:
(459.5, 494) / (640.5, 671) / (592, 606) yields 0.10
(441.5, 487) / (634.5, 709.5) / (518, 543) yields -0.06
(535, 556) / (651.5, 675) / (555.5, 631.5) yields 0.05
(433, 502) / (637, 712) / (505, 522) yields 0.24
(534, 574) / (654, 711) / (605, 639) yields -0.01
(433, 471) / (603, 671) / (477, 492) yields 0.12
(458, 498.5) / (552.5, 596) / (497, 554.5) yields 0.06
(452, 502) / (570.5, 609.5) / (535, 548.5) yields -0.15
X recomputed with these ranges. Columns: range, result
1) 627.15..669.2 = 94.93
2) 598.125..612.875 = 79.85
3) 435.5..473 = 80.17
